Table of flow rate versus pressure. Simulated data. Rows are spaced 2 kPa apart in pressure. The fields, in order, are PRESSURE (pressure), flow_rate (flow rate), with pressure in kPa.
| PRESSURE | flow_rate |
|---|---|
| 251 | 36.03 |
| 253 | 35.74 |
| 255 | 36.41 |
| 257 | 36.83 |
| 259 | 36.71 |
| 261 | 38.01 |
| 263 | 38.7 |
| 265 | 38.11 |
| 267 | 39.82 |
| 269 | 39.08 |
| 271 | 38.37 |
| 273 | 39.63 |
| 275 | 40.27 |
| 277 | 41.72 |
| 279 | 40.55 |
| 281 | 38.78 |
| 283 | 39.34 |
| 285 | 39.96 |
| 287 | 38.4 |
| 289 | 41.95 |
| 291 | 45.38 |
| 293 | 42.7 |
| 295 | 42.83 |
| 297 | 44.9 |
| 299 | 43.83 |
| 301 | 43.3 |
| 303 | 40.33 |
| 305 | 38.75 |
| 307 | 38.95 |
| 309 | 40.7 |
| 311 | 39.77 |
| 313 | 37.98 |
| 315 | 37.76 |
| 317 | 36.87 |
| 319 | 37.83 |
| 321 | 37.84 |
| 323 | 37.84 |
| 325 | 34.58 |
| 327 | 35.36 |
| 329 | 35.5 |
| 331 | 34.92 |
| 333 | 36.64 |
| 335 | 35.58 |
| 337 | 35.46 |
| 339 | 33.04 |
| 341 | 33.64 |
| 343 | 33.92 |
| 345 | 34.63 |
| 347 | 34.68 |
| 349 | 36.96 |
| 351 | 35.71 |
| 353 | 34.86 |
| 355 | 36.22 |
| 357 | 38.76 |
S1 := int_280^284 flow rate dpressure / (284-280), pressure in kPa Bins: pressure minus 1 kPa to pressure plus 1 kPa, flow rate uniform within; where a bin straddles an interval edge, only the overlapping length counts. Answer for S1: 39.1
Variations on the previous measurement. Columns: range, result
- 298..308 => 41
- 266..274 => 39.2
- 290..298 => 44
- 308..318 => 38.6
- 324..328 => 35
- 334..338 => 35.5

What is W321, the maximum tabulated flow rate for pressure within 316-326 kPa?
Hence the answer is 37.84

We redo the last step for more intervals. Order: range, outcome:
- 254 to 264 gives 38.7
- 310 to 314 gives 39.77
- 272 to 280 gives 41.72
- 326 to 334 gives 36.64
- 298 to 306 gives 43.83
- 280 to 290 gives 41.95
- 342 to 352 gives 36.96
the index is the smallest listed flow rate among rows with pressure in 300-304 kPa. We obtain 40.33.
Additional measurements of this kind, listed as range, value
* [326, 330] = 35.36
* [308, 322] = 36.87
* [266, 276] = 38.37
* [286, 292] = 38.4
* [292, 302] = 42.7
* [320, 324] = 37.84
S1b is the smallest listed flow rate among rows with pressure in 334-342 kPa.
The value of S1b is 33.04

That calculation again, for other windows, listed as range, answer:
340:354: 33.64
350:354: 34.86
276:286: 38.78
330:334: 34.92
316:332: 34.58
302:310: 38.75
